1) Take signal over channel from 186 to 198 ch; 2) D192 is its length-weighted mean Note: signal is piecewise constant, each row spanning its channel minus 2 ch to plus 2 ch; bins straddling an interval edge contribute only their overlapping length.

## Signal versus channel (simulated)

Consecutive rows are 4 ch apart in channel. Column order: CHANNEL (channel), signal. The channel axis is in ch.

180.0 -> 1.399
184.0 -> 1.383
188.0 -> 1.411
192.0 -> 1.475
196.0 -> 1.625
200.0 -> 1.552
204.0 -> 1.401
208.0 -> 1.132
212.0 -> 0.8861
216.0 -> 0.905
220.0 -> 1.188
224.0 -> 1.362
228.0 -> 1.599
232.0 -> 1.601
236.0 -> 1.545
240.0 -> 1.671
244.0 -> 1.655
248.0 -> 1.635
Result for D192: 1.5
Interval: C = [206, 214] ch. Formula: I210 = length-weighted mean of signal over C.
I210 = 1.01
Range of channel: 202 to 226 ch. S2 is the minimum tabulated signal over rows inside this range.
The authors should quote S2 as 0.8861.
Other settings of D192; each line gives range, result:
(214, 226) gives 1.15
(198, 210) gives 1.36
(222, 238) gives 1.53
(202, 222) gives 1.1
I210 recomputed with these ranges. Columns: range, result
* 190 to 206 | 1.51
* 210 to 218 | 0.896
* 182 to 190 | 1.4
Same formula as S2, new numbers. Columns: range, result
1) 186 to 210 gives 1.132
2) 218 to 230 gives 1.188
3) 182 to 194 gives 1.383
